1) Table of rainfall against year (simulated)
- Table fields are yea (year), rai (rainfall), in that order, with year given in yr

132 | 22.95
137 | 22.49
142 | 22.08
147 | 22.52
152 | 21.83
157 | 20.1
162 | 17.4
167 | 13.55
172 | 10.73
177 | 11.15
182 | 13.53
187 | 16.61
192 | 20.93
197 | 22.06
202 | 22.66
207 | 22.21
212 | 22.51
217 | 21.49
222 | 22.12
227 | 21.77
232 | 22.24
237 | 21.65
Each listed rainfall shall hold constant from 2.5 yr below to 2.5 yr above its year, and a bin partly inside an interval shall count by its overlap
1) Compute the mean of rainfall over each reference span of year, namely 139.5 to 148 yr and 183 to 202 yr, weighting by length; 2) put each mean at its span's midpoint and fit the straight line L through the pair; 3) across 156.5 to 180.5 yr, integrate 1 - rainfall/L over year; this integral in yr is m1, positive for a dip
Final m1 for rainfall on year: 7.9 yr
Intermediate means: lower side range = 22.3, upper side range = 19.7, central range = 14.1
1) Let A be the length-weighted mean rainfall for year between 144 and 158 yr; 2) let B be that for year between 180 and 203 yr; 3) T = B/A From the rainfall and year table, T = 0.88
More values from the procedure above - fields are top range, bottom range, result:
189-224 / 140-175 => 1.21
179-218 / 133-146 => 0.90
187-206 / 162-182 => 1.67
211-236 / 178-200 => 1.23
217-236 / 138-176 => 1.21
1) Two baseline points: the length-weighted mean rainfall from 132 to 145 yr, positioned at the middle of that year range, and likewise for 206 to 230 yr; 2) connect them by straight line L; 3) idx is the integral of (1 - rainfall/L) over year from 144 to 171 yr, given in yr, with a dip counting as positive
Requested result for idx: 4.4 yr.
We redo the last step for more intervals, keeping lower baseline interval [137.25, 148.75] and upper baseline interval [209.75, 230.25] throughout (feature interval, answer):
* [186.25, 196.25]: 1.1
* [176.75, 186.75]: 3.9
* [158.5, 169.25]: 3.0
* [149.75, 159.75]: 0.6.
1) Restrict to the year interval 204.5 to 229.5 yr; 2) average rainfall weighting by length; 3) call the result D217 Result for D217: 22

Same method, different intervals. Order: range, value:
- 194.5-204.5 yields 22.4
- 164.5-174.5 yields 12.1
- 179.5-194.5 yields 17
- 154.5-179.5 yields 14.6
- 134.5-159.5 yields 21.8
